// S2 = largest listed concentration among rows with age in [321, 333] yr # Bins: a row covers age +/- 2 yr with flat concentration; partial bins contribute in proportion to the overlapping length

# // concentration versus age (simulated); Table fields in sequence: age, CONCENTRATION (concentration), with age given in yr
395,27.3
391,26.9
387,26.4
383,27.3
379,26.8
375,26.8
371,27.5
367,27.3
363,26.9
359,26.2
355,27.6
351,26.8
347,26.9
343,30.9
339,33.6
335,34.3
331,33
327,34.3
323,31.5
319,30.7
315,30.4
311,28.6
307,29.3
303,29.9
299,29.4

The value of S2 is 34.3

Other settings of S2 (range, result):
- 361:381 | 27.5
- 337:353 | 33.6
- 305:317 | 30.4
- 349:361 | 27.6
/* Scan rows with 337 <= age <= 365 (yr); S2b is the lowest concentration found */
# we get 26.2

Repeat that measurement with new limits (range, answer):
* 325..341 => 33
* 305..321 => 28.6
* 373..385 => 26.8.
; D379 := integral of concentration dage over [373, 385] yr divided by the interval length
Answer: 27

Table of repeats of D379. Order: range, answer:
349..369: 27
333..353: 30.5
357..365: 26.5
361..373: 27.2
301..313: 29.3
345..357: 27.1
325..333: 33.6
